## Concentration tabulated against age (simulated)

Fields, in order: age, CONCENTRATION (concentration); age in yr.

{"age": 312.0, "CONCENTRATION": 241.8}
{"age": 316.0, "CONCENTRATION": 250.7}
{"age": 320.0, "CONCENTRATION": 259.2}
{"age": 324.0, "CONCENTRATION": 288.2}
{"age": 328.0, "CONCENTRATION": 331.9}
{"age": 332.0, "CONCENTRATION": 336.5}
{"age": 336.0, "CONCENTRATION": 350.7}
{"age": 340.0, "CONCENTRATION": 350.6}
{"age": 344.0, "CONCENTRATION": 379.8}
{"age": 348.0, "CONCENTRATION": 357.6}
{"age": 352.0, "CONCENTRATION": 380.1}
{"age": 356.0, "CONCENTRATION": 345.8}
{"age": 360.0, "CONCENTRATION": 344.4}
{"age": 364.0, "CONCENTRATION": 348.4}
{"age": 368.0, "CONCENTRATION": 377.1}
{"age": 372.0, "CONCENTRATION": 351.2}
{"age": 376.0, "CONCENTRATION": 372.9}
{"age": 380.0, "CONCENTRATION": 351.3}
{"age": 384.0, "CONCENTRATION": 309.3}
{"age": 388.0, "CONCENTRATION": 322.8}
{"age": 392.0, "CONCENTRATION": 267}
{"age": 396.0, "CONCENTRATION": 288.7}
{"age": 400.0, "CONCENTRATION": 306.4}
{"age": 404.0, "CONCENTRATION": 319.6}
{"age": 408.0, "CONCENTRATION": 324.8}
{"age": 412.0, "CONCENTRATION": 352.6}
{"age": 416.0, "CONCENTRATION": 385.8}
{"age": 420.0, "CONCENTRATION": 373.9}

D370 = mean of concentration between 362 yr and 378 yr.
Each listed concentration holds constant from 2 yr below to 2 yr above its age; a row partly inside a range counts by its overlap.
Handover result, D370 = 362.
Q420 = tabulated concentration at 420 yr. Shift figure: 373.9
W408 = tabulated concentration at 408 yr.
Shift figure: 324.8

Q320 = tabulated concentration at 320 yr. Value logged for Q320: 259.2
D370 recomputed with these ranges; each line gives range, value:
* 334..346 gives 360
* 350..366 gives 355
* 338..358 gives 363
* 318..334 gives 304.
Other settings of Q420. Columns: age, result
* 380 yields 351.3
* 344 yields 379.8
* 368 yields 377.1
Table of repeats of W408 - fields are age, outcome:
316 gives 250.7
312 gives 241.8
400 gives 306.4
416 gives 385.8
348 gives 357.6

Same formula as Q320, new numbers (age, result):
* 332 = 336.5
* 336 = 350.7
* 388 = 322.8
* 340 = 350.6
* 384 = 309.3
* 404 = 319.6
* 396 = 288.7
